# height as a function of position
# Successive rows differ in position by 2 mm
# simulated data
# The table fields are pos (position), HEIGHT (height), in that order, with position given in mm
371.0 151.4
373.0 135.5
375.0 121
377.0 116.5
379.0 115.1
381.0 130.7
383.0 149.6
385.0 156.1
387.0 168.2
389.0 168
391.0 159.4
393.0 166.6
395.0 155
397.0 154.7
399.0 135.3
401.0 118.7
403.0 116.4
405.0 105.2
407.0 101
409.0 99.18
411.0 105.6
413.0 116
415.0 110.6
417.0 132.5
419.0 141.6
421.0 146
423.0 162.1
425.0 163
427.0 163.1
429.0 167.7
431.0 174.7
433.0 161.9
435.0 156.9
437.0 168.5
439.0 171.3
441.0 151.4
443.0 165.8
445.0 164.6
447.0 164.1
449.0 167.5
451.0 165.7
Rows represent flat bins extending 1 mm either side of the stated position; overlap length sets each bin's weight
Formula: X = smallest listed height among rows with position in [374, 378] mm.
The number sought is 116.5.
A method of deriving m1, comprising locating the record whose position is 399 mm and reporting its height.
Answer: 135.3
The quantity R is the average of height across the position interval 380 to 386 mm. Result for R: 145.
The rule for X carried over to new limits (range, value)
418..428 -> 141.6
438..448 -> 151.4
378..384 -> 115.1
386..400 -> 135.3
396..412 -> 99.18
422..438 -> 156.9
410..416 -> 105.6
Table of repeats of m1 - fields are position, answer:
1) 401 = 118.7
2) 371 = 151.4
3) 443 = 165.8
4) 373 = 135.5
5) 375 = 121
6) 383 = 149.6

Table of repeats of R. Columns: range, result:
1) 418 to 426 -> 153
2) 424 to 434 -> 166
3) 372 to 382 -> 124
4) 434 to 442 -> 162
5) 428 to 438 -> 166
